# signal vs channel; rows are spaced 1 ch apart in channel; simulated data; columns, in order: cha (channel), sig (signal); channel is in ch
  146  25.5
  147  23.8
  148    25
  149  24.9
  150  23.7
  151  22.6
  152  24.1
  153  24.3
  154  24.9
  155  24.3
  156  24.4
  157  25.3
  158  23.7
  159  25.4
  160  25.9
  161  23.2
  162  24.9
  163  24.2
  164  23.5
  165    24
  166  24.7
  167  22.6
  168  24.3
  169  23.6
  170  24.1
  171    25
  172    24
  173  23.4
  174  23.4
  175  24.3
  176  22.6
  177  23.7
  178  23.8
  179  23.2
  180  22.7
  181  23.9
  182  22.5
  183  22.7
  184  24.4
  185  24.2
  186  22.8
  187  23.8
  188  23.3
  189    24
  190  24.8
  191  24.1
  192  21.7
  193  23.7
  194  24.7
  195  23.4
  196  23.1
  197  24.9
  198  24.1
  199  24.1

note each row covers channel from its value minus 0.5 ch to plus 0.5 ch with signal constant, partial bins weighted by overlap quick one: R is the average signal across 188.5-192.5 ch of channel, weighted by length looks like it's 23.7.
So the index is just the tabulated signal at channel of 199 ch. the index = 24.1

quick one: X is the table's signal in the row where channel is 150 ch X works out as 23.7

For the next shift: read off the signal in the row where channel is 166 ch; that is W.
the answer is 24.7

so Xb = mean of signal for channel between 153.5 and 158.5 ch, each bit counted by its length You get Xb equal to 24.5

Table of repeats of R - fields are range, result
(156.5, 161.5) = 24.7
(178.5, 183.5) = 23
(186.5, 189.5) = 23.7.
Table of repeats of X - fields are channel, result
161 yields 23.2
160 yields 25.9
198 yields 24.1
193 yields 23.7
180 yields 22.7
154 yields 24.9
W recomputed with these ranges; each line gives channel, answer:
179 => 23.2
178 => 23.8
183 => 22.7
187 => 23.8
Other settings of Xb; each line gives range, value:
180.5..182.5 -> 23.2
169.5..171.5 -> 24.6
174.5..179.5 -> 23.5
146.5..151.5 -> 24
